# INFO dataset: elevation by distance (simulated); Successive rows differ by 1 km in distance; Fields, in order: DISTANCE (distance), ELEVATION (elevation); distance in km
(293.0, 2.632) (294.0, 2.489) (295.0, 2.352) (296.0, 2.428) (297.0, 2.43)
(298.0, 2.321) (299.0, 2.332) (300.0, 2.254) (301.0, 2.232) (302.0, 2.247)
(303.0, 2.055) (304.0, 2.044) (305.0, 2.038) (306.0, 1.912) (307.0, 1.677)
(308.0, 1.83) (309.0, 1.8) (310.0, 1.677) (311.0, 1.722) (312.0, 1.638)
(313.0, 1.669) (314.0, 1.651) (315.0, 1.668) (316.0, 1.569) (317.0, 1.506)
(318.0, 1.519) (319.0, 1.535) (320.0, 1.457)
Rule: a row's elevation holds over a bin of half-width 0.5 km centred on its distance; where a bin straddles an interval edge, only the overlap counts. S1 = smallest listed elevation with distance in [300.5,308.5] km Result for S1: 1.677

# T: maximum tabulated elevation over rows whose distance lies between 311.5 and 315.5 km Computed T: 1.669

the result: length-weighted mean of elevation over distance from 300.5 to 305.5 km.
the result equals 2.12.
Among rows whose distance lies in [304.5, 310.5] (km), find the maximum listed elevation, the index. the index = 2.038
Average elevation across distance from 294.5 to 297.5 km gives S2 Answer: 2.4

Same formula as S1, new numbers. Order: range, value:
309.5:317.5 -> 1.506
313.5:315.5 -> 1.651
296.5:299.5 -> 2.321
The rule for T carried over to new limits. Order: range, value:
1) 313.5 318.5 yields 1.668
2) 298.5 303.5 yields 2.332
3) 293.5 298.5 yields 2.489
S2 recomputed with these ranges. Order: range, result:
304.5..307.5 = 1.88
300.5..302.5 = 2.24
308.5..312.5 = 1.71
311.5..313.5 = 1.65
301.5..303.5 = 2.15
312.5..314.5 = 1.66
